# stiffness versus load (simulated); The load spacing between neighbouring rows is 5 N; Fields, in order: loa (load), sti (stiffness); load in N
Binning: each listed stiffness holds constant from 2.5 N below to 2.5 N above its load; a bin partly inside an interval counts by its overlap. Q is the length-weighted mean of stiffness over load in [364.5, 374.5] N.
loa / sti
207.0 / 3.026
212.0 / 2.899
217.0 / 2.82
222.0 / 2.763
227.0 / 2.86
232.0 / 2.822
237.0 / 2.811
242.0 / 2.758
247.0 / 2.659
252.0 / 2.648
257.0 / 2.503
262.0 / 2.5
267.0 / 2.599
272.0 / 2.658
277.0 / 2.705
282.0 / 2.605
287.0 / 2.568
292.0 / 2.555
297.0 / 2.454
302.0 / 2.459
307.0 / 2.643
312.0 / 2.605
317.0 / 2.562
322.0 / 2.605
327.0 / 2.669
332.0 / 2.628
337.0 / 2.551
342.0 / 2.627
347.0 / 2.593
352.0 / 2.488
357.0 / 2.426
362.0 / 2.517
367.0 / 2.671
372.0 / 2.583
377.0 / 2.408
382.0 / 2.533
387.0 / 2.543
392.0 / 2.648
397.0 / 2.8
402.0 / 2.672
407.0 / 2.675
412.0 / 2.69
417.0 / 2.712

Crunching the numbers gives 2.63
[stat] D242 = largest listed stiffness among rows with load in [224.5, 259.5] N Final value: 2.86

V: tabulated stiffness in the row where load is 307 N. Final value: 2.643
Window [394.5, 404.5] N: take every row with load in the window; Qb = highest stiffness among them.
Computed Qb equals 2.8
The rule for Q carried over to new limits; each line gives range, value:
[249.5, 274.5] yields 2.58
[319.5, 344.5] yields 2.62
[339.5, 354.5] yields 2.57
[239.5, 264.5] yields 2.61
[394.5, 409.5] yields 2.72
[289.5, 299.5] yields 2.5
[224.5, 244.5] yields 2.81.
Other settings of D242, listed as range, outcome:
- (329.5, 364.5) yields 2.628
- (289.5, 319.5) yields 2.643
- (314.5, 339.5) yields 2.669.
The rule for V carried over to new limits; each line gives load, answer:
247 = 2.659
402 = 2.672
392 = 2.648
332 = 2.628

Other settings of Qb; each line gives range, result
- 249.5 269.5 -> 2.648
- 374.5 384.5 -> 2.533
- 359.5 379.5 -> 2.671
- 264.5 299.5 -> 2.705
